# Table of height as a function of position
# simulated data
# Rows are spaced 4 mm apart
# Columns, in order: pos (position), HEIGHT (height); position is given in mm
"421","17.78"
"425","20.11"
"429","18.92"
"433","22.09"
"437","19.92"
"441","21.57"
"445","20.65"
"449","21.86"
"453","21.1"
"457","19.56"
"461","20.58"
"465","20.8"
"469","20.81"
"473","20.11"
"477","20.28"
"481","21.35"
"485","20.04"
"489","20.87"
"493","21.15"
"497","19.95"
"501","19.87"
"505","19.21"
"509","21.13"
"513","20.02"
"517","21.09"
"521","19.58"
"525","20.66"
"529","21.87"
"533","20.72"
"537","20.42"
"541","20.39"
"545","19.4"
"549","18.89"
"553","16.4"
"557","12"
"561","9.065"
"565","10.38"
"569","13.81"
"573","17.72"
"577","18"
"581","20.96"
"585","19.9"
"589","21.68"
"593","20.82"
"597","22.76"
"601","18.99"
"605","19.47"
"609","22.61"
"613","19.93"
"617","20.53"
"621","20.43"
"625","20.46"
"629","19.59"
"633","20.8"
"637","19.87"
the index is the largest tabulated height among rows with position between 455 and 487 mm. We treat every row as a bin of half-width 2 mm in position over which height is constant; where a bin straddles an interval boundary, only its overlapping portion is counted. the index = 21.35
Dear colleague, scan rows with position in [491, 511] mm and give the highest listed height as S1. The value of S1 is 21.15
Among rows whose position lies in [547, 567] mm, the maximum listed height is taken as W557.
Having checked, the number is 18.89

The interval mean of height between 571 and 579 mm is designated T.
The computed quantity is 17.9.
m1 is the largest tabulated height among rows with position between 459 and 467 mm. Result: 20.8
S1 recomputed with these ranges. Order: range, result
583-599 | 22.76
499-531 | 21.87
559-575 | 17.72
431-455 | 22.09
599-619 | 22.61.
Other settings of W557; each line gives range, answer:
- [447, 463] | 21.86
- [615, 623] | 20.53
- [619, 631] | 20.46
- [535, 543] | 20.42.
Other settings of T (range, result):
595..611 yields 21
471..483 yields 20.6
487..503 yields 20.5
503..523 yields 20.2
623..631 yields 20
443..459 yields 20.8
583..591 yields 20.8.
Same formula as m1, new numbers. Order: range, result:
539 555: 20.39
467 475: 20.81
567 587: 20.96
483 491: 20.87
